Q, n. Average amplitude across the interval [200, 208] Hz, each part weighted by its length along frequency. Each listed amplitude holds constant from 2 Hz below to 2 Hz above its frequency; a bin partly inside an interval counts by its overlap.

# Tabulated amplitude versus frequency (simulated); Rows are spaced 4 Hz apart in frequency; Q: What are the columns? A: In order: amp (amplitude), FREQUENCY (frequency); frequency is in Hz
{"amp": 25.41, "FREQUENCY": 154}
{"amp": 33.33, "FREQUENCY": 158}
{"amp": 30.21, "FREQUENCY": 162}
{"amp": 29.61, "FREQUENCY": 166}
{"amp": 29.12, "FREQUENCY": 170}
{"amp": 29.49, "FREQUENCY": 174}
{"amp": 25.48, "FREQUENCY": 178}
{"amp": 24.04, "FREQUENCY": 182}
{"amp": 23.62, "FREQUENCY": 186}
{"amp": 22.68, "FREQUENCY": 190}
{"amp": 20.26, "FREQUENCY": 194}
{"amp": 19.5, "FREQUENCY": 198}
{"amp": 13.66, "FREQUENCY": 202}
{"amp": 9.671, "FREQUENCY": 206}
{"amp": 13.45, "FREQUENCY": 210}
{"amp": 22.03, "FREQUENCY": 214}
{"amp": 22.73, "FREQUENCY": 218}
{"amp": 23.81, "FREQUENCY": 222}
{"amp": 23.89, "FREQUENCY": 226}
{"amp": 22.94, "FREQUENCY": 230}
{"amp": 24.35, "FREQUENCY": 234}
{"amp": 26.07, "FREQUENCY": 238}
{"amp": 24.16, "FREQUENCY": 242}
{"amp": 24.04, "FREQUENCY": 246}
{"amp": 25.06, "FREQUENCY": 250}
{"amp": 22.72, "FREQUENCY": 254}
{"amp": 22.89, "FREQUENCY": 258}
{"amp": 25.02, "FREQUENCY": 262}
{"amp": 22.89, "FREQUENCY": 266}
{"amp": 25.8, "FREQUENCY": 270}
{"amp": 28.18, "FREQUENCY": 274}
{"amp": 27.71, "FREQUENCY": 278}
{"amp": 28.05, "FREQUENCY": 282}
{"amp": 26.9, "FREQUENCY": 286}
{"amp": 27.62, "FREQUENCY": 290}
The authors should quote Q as 11.7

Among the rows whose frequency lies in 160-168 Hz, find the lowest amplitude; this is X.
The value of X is 29.61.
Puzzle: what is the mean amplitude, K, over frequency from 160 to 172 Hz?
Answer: 29.6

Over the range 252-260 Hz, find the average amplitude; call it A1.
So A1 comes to 22.8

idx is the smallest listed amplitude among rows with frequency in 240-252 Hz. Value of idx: 24.04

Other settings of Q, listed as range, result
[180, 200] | 22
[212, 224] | 22.9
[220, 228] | 23.9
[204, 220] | 17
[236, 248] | 24.8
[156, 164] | 31.8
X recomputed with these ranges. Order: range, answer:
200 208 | 9.671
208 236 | 13.45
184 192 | 22.68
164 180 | 25.48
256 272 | 22.89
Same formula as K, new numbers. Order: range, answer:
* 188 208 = 17.2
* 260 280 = 25.9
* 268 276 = 27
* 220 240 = 24.2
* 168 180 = 28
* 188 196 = 21.5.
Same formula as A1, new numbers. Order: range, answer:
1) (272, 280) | 27.9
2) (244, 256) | 23.9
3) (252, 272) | 23.9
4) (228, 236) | 23.6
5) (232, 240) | 25.2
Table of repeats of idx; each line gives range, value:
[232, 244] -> 24.16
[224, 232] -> 22.94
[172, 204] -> 13.66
